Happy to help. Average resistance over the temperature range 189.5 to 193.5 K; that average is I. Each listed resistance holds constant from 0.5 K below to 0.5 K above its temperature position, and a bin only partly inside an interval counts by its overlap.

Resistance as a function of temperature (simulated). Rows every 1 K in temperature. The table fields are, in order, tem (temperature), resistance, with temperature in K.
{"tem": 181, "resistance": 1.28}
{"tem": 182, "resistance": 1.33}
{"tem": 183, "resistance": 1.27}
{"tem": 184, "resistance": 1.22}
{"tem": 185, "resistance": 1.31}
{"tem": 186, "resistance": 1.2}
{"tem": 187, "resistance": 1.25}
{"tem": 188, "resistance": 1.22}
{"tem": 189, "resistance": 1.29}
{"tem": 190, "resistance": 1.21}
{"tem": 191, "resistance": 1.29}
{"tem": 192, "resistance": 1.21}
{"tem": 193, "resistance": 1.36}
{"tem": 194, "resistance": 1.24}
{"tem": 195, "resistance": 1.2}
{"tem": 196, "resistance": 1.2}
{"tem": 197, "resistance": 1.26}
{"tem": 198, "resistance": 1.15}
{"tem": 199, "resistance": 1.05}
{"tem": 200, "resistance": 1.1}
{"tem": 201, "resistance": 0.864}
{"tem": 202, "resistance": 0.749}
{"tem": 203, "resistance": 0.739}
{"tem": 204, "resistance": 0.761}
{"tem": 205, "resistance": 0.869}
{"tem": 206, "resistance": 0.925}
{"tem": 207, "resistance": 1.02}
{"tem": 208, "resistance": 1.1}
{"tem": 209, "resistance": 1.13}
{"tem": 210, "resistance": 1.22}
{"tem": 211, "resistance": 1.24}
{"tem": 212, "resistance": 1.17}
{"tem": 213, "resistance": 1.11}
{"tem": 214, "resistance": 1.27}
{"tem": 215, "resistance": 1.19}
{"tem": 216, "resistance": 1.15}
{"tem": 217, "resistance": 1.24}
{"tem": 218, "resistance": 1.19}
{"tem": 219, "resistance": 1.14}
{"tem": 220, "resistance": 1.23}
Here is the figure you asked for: 1.27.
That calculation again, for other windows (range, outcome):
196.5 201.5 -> 1.08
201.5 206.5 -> 0.809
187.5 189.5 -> 1.25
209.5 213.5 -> 1.19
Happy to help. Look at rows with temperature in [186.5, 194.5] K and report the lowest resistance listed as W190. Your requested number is 1.21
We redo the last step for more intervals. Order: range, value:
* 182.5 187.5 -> 1.2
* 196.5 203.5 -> 0.739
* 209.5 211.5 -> 1.22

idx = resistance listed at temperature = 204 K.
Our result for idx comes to 0.761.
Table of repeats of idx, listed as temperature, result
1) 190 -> 1.21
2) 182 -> 1.33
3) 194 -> 1.24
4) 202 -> 0.749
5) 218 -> 1.19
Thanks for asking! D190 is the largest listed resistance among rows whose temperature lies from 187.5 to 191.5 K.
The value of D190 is 1.29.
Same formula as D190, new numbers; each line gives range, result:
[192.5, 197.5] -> 1.36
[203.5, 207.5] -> 1.02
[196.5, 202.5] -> 1.26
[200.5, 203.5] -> 0.864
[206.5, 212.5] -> 1.24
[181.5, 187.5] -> 1.33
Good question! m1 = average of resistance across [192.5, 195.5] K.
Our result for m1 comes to 1.27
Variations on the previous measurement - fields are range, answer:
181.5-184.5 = 1.27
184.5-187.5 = 1.25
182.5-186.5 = 1.25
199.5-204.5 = 0.843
